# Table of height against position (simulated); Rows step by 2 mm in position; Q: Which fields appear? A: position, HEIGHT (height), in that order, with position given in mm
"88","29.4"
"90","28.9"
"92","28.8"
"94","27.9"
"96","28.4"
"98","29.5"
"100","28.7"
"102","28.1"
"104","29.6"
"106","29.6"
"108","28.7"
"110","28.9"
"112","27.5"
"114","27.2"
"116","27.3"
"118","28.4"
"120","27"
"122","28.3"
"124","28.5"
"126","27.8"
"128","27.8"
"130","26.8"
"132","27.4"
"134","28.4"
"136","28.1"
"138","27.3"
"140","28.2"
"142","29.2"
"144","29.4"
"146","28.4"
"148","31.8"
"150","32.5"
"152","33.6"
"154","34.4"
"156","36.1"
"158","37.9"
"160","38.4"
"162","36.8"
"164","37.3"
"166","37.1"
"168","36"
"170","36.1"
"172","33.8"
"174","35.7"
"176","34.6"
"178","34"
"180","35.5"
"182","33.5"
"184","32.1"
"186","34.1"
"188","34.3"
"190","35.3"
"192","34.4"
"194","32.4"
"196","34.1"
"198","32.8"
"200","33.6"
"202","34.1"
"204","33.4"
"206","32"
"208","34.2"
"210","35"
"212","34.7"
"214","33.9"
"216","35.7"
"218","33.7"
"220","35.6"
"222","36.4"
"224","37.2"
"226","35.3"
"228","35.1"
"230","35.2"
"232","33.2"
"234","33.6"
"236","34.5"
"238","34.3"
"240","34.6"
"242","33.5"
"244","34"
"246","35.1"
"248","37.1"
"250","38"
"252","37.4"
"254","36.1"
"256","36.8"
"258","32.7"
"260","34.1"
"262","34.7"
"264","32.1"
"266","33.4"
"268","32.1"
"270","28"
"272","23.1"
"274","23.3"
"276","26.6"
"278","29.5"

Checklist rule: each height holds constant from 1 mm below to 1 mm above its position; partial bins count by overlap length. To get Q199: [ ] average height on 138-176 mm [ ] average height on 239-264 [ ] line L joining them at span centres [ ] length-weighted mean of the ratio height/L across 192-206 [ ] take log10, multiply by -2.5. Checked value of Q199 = 0.035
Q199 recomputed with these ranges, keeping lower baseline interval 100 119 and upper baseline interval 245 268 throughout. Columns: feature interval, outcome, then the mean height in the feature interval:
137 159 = -0.05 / 31.7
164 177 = -0.15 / 35.7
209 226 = -0.06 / 35.3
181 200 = -0.05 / 33.7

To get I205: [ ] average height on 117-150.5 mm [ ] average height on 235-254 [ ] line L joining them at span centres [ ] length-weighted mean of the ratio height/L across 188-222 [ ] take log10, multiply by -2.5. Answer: -0.04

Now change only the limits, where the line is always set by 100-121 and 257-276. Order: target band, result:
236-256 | -0.19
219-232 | -0.20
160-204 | -0.19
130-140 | 0.03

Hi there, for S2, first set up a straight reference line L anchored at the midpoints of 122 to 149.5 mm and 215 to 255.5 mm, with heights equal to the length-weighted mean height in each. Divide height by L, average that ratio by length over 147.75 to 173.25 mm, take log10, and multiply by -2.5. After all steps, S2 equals -0.18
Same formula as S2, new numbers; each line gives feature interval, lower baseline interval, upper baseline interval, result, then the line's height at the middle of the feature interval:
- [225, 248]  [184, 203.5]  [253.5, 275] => -0.07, 32.3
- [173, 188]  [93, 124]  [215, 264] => -0.07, 32.1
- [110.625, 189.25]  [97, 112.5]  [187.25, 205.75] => -0.01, 31.3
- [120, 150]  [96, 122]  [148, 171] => 0.13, 32.2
